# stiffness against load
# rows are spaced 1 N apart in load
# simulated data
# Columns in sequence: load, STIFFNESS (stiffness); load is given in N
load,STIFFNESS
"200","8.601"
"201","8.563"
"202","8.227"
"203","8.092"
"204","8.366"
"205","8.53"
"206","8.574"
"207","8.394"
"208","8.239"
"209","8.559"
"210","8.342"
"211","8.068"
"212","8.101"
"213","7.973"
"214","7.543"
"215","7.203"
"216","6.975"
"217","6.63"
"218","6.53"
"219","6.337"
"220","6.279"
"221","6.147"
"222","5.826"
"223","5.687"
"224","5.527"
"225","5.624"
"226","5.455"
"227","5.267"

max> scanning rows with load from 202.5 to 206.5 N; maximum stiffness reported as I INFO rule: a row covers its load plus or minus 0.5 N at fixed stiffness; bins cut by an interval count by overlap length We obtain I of 8.574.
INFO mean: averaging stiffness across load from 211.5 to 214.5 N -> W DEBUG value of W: 7.87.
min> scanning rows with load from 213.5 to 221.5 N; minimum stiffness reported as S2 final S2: 6.147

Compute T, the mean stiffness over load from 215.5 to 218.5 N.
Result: 6.71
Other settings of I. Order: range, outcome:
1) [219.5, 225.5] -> 6.279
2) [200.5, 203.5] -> 8.563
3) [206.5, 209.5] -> 8.559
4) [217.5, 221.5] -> 6.53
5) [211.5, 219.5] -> 8.101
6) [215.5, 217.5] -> 6.975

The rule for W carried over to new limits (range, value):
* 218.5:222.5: 6.15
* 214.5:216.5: 7.09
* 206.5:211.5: 8.32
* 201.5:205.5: 8.3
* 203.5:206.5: 8.49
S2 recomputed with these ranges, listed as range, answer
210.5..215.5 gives 7.203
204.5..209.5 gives 8.239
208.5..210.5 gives 8.342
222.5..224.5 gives 5.527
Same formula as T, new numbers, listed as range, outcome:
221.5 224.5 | 5.68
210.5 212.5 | 8.08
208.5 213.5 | 8.21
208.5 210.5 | 8.45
